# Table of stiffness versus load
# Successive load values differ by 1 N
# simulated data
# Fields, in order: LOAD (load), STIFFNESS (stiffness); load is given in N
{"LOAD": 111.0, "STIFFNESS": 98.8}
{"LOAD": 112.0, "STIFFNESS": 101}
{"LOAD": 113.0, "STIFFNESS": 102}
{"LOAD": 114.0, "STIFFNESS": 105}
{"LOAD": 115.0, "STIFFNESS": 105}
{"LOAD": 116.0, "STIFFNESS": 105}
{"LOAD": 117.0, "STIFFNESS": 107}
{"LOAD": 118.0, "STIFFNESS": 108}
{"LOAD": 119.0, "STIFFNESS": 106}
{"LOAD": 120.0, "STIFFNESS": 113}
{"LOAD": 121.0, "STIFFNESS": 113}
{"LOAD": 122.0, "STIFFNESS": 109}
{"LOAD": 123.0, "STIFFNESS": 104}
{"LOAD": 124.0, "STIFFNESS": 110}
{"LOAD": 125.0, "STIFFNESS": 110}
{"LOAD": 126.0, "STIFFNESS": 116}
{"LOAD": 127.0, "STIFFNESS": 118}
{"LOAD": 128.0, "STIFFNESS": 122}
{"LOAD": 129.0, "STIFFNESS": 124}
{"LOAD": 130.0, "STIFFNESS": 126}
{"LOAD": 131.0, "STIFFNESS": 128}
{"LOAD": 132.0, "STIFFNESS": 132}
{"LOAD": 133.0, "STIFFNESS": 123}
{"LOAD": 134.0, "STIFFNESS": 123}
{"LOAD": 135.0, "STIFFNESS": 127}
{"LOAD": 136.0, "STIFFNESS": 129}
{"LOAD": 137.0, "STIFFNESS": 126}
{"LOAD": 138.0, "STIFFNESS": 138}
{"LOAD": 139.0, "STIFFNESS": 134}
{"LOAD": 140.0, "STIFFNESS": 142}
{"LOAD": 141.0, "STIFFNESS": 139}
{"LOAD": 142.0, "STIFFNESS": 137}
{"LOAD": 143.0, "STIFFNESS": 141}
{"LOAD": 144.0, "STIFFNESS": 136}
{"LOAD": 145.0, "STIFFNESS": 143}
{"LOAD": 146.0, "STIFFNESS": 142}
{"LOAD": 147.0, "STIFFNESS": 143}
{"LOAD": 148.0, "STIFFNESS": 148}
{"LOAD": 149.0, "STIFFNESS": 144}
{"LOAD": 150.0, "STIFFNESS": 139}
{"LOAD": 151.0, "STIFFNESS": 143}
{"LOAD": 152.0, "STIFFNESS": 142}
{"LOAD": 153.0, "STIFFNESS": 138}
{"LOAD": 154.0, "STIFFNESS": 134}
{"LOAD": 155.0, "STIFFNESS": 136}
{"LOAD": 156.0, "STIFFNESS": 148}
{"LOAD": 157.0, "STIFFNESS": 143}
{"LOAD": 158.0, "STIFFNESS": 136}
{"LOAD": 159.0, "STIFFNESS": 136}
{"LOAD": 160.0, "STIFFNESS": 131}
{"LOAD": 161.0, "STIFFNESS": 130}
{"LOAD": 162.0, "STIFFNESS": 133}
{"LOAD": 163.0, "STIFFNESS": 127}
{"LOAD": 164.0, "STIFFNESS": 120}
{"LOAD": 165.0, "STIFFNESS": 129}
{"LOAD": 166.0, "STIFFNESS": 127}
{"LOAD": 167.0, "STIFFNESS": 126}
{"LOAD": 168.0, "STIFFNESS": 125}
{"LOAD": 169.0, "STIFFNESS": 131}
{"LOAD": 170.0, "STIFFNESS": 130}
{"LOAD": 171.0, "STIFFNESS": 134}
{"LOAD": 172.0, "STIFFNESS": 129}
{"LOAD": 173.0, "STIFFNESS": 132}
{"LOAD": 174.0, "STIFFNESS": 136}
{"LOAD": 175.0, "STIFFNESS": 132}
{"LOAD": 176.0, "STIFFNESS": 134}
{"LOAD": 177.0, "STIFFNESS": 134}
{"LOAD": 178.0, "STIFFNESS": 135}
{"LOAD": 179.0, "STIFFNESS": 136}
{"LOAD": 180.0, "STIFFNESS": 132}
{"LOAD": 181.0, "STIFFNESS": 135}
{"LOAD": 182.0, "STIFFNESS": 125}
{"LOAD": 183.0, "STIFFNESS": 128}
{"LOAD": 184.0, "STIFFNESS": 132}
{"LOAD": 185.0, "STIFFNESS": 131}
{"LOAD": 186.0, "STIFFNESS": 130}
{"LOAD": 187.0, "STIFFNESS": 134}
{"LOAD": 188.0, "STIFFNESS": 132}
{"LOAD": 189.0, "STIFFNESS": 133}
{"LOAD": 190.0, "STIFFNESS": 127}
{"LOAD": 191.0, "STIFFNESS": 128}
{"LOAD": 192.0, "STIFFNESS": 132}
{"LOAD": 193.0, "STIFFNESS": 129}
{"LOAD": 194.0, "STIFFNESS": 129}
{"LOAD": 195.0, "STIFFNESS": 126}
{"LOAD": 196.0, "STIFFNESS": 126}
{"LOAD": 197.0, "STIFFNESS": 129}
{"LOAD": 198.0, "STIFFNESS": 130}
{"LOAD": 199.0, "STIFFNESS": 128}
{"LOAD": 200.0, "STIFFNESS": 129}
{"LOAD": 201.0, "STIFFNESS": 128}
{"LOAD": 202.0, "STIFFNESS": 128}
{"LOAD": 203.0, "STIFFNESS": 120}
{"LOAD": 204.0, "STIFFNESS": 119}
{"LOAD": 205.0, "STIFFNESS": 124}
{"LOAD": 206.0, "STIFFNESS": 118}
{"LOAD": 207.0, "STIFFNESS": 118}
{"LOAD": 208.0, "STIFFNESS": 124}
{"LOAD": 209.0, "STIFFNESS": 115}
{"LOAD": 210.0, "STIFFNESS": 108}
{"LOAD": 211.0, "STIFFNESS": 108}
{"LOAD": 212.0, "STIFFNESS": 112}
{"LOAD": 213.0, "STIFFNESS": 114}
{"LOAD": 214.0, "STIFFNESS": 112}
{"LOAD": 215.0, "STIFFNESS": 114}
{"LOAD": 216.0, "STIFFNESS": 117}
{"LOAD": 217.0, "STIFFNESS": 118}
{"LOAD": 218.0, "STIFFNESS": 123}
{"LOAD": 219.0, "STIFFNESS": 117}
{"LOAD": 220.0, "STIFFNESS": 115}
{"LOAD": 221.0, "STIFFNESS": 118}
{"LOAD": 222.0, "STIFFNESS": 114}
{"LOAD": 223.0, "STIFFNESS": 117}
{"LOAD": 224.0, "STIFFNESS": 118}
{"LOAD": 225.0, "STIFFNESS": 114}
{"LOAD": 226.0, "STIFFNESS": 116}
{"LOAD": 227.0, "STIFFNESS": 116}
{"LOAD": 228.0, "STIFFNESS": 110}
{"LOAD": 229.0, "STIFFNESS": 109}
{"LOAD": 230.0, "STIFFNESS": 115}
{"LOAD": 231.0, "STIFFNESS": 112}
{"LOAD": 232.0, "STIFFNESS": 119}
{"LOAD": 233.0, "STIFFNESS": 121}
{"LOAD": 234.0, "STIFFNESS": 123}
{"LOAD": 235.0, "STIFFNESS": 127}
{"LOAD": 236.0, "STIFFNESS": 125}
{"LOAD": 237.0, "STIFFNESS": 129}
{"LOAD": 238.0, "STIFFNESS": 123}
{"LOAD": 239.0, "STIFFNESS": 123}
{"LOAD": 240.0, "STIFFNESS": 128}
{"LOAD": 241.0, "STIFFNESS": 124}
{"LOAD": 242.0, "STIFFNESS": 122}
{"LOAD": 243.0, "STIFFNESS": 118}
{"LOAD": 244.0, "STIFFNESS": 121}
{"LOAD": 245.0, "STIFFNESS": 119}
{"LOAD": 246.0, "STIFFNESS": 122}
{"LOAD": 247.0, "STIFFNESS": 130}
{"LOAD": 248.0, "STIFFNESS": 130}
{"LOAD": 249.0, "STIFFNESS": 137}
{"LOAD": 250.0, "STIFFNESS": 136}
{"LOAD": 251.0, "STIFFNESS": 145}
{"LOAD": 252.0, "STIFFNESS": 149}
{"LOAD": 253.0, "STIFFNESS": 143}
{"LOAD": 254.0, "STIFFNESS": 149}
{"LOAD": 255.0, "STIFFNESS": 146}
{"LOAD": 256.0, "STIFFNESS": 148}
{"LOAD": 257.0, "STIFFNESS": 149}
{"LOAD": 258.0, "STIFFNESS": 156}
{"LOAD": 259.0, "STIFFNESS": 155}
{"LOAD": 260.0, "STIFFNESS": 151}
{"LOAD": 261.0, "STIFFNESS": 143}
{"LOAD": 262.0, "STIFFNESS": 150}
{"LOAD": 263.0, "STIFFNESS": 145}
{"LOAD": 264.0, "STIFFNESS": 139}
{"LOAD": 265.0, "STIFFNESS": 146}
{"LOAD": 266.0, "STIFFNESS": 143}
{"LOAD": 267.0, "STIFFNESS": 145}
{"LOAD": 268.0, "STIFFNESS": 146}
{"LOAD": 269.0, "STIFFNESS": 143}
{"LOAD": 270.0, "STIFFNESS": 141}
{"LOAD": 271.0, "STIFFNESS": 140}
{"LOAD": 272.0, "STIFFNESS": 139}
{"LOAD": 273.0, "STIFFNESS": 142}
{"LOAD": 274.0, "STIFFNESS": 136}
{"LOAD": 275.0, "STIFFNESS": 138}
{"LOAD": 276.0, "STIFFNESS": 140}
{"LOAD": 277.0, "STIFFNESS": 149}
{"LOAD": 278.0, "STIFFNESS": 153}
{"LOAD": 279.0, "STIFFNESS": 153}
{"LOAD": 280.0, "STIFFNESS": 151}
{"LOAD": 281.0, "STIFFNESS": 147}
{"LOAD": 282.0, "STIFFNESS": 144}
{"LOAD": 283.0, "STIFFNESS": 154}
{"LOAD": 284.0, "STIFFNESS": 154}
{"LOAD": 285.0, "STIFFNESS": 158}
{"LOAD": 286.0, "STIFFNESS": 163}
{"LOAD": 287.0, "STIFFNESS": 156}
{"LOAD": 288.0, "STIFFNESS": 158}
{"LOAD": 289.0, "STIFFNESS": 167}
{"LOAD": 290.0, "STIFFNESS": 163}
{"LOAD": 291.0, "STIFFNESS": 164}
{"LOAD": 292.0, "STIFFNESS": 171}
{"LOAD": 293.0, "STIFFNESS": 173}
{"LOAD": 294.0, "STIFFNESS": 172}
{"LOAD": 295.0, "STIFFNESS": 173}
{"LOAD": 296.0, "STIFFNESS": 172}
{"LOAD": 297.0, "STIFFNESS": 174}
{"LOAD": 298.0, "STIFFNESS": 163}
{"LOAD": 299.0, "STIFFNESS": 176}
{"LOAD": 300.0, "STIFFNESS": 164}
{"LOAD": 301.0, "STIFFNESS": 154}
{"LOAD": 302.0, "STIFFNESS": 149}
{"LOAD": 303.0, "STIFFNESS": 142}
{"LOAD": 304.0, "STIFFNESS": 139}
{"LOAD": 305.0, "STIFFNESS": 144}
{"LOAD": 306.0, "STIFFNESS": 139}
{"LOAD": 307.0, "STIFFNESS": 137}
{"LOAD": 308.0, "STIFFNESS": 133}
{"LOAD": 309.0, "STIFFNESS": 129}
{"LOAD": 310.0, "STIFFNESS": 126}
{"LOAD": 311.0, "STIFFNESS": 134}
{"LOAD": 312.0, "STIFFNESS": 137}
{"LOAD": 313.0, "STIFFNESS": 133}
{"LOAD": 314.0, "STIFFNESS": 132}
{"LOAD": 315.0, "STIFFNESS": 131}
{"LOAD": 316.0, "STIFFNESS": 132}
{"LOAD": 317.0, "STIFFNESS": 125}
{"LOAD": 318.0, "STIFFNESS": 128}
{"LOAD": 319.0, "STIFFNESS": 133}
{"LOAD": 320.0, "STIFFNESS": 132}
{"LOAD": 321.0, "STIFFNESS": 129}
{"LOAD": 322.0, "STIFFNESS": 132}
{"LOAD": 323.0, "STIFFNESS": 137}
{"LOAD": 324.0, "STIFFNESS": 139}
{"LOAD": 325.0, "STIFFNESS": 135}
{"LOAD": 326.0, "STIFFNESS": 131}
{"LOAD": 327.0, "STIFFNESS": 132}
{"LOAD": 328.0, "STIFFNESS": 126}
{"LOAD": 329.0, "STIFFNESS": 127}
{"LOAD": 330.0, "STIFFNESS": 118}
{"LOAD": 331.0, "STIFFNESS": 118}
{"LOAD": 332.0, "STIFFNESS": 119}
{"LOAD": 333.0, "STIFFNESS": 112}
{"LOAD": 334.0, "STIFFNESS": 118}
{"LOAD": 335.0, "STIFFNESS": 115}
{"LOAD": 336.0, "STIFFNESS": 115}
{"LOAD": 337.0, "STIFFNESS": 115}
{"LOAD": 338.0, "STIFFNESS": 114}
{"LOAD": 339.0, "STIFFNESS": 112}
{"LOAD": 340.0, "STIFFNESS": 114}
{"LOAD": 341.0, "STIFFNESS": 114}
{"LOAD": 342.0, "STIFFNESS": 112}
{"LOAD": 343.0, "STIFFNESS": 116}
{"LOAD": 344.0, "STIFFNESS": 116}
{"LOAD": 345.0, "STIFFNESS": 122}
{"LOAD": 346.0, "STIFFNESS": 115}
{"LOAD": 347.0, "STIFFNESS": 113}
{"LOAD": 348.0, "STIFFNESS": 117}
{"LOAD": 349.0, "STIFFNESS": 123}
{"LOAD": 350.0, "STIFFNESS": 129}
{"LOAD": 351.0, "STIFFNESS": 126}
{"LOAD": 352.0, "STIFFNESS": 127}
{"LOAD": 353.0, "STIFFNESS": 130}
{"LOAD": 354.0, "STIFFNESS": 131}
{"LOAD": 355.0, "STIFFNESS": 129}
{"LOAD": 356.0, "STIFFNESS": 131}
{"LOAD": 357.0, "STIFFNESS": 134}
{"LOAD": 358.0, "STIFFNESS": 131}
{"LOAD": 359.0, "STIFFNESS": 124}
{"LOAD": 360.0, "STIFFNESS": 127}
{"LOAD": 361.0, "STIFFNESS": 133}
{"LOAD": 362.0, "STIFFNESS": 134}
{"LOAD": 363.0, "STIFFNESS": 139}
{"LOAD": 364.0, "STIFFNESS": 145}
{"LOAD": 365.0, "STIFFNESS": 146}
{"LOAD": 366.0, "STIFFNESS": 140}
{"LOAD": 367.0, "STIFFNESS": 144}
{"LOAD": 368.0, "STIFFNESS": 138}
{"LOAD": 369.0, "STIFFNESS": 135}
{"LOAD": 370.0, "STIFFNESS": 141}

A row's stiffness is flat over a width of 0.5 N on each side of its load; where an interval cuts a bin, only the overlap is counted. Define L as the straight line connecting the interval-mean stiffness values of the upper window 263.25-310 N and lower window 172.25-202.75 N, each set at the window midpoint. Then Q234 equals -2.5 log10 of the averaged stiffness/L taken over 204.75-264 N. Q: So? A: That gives 0.12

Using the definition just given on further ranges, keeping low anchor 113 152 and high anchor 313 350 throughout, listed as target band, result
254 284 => -0.181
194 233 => 0.051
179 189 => -0.058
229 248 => 0.016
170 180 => -0.073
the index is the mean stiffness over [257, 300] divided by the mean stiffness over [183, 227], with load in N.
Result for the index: 1.3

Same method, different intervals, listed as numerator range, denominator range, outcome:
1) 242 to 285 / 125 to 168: 1.07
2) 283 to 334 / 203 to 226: 1.23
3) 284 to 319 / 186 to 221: 1.23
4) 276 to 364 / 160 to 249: 1.10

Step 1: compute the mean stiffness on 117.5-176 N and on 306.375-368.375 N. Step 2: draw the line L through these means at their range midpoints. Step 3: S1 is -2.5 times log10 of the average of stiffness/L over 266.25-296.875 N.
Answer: -0.20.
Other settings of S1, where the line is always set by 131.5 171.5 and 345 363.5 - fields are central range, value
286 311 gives -0.20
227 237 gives 0.12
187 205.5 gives 0.04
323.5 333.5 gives 0.02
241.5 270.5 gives -0.08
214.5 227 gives 0.13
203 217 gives 0.15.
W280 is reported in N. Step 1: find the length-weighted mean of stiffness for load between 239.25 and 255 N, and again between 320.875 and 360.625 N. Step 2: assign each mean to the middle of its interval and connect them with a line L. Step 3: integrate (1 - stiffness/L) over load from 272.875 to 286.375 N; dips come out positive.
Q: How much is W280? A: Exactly -2.1 N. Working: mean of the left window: 132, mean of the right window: 123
